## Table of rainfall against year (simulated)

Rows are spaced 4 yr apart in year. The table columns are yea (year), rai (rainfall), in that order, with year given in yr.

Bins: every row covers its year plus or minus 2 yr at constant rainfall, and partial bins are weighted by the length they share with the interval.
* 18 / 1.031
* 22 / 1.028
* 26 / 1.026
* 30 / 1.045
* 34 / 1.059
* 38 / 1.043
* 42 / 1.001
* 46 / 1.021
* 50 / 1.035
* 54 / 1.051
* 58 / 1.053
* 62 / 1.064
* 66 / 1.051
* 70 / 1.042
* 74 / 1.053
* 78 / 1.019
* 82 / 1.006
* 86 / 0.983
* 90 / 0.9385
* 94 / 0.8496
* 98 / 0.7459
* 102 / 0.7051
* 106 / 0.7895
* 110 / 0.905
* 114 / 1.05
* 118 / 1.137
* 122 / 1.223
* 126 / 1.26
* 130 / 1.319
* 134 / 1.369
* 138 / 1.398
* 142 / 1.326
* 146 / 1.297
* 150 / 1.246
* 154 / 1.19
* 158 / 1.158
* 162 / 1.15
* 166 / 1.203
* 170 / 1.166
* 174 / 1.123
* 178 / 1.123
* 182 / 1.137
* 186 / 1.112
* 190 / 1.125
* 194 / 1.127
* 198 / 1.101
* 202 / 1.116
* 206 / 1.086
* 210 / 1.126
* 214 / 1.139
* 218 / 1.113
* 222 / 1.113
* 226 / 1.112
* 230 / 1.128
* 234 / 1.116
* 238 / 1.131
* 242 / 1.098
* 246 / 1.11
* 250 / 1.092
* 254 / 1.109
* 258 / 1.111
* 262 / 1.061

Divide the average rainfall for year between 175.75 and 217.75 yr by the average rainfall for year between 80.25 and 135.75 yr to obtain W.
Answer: 1.1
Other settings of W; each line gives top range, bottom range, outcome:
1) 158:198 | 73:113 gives 1.27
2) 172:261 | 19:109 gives 1.14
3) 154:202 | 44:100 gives 1.15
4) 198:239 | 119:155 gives 0.87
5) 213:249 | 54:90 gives 1.08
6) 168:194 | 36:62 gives 1.09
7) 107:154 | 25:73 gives 1.17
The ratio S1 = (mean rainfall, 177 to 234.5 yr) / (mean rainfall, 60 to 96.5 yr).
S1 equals 1.1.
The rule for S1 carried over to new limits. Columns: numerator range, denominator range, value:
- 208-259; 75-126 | 1.16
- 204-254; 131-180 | 0.90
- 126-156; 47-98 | 1.30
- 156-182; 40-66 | 1.11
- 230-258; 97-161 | 0.98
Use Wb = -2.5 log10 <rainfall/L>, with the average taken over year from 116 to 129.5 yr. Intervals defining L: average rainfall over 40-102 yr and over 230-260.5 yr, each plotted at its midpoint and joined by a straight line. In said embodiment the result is -0.19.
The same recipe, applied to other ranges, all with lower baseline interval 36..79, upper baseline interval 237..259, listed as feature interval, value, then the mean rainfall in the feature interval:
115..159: -0.18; 1.26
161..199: -0.05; 1.14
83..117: 0.19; 0.883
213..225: -0.02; 1.12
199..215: -0.02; 1.11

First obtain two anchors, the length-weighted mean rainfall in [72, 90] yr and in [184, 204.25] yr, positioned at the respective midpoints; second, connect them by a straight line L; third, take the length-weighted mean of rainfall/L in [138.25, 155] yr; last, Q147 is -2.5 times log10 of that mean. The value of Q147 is -0.197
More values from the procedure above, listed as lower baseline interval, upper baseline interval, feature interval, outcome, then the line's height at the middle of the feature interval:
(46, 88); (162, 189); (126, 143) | -0.21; 1.1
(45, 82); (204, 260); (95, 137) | 0.01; 1.06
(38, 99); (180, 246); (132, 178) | -0.16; 1.07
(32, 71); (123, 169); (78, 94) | 0.16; 1.12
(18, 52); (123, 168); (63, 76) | 0.05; 1.1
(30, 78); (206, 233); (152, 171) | -0.08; 1.09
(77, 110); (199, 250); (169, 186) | -0.10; 1.03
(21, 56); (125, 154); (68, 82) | 0.10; 1.13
